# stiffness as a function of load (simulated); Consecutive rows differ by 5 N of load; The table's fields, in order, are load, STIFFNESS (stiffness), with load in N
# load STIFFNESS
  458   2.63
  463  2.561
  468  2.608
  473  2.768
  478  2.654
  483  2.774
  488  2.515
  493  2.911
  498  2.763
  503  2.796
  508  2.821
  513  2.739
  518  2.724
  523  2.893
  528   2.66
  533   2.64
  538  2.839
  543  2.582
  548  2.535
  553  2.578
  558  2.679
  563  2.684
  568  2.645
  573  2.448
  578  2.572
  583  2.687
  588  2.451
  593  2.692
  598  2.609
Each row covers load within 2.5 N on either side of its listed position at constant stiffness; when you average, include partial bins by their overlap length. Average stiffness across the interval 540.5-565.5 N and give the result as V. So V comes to 2.61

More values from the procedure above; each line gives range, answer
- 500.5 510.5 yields 2.81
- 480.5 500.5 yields 2.74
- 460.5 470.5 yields 2.58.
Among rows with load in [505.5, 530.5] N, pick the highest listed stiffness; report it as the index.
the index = 2.893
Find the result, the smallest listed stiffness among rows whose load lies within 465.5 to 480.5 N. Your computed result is 2.608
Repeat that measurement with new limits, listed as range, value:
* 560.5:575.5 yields 2.448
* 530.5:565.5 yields 2.535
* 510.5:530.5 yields 2.66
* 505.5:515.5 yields 2.739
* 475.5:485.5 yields 2.654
